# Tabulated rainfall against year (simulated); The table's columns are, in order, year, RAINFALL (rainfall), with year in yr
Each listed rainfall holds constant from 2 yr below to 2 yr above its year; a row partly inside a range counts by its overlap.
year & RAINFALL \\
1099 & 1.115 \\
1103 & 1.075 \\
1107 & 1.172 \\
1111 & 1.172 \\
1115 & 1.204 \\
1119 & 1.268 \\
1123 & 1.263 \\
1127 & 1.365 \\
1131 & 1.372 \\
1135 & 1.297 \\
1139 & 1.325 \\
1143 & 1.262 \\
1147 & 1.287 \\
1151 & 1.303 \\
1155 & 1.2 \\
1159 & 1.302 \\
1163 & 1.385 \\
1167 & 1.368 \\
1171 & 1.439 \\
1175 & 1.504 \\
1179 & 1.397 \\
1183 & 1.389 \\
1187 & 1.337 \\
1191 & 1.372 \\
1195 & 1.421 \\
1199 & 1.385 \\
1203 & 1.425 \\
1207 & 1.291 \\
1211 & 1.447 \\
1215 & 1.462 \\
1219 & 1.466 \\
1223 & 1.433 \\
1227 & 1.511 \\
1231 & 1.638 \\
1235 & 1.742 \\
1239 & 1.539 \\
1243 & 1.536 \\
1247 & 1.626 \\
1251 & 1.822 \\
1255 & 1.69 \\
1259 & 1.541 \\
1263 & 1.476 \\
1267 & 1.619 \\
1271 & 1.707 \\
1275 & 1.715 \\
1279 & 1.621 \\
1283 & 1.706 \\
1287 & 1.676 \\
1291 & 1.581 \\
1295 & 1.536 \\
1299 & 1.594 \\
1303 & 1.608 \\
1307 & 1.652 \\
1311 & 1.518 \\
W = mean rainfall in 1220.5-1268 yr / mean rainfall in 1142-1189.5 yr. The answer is 1.18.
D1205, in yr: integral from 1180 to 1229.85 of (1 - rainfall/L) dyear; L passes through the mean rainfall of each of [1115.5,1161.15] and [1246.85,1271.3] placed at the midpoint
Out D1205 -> 2.3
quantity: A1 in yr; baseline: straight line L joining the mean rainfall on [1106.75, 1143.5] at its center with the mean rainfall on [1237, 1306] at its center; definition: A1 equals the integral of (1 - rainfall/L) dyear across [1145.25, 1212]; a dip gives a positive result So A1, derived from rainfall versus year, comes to 1.7 yr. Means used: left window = 1.27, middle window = 1.37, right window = 1.62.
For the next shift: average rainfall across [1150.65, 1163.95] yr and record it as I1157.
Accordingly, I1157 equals 1.29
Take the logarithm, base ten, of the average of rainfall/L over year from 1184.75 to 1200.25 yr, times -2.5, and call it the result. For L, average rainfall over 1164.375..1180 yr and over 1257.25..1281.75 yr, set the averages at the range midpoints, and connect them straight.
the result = 0.067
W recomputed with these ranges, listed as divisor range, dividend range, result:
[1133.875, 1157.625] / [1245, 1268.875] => 1.27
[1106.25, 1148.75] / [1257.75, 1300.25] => 1.27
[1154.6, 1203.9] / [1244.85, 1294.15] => 1.19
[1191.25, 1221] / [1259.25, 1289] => 1.16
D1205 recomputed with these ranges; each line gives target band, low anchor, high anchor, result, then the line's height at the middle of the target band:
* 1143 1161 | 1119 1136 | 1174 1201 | 1.1 yr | 1.35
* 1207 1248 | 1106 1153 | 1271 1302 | -0.6 yr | 1.5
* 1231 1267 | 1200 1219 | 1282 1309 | -2.8 yr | 1.51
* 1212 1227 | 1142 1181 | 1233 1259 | 0.9 yr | 1.55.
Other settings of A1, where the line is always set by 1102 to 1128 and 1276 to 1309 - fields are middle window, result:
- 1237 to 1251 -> -0.83 yr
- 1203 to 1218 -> 0.30 yr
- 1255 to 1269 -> -0.11 yr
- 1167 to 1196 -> -0.77 yr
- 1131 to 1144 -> -0.42 yr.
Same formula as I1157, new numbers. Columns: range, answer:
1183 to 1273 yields 1.52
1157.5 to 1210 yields 1.39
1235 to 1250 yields 1.61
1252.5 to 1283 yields 1.63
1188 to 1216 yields 1.4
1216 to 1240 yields 1.55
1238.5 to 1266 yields 1.61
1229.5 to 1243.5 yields 1.62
